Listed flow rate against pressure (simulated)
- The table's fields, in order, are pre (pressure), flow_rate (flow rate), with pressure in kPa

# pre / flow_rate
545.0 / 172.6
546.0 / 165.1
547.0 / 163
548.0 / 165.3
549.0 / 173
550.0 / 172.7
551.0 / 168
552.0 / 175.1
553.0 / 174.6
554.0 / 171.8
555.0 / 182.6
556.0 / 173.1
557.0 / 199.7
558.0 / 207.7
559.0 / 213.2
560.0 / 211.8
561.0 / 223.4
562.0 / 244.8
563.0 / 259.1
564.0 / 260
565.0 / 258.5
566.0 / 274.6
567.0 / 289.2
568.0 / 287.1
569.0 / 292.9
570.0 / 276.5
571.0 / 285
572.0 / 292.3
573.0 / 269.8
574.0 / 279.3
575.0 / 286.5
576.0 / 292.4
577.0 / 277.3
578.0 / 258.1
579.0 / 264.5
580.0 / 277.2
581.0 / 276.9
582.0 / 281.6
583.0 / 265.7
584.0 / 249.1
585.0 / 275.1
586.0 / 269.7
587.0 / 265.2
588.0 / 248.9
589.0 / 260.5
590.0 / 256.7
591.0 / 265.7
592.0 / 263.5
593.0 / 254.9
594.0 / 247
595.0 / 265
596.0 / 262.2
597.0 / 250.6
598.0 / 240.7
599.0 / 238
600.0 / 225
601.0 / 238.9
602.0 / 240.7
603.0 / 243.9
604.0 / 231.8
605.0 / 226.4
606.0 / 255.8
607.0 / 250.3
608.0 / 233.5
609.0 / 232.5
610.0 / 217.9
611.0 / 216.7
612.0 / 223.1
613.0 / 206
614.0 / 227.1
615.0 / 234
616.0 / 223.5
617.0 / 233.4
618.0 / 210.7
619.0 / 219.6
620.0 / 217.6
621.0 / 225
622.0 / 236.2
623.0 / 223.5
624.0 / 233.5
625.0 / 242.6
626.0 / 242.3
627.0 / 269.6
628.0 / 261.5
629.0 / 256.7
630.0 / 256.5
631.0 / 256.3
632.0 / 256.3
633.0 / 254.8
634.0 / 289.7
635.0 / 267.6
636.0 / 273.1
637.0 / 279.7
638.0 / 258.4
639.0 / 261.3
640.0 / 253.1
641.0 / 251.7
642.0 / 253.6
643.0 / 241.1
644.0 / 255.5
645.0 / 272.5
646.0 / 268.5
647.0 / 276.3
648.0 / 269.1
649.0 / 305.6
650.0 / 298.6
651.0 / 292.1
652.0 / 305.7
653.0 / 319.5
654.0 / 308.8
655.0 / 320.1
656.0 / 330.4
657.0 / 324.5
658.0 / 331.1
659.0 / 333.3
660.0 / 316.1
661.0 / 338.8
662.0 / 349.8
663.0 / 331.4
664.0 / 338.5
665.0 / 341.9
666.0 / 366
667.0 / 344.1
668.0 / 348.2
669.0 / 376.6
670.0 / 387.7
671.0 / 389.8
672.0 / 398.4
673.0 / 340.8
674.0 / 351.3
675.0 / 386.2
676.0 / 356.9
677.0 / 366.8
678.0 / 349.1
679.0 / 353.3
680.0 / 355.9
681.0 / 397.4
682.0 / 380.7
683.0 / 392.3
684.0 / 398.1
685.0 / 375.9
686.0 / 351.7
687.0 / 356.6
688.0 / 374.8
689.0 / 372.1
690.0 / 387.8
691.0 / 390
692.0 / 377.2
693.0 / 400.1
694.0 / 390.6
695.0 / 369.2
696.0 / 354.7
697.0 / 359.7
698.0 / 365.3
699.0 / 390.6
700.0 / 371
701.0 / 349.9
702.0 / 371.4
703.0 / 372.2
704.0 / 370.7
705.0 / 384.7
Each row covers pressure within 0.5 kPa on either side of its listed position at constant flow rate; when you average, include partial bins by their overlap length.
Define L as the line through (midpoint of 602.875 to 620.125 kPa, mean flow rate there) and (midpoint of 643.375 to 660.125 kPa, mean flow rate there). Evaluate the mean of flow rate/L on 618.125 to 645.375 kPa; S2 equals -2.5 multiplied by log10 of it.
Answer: 0.055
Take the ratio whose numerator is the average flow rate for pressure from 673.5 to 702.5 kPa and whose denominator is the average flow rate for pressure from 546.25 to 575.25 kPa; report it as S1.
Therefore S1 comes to 1.64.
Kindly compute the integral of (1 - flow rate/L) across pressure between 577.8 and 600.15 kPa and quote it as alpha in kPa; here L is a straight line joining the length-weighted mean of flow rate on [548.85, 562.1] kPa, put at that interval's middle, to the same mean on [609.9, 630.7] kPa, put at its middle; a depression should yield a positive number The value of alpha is -4.98 kPa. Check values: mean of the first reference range 191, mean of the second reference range 233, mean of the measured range 260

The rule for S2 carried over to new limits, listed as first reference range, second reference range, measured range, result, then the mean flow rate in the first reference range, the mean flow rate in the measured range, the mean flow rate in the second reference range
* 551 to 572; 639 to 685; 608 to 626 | 0.26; 233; 226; 330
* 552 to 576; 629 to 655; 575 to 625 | 0.05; 244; 246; 274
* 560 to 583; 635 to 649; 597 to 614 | 0.15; 272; 233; 264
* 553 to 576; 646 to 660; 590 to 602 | 0.08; 247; 250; 308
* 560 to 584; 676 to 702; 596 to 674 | 0.19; 271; 275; 373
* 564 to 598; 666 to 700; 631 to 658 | 0.19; 270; 281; 372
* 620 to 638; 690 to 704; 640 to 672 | -0.05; 253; 316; 374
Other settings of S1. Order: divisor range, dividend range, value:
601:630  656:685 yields 1.53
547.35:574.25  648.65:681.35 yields 1.51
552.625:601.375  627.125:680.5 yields 1.23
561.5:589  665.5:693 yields 1.37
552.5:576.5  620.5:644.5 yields 1.03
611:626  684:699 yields 1.66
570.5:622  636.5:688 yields 1.32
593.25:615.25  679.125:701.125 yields 1.59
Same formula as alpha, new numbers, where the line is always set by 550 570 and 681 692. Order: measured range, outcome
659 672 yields 0.0 kPa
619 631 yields 2.5 kPa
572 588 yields -1.5 kPa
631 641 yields 1.7 kPa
